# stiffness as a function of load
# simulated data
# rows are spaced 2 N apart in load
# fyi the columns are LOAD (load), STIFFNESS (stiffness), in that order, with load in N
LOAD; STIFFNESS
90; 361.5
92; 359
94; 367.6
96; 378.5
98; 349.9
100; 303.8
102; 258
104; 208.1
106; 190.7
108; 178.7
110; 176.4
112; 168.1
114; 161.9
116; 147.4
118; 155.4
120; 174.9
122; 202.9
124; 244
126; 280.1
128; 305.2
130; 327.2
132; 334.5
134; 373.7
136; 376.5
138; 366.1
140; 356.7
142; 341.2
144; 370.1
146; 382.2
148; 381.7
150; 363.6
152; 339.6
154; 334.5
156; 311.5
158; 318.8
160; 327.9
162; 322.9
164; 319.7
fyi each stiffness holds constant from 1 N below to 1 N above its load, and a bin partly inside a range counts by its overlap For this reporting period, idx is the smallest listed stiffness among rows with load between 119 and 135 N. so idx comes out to 174.9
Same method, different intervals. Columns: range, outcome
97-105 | 208.1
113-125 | 147.4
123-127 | 244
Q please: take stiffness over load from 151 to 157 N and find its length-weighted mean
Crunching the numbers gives 329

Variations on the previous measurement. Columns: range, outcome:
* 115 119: 151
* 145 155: 360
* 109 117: 163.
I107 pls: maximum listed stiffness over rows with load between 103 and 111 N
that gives 208.1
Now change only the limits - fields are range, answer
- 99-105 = 303.8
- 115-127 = 280.1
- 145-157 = 382.2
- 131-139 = 376.5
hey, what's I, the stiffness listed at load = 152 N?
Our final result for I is 339.6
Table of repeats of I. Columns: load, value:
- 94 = 367.6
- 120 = 174.9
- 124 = 244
